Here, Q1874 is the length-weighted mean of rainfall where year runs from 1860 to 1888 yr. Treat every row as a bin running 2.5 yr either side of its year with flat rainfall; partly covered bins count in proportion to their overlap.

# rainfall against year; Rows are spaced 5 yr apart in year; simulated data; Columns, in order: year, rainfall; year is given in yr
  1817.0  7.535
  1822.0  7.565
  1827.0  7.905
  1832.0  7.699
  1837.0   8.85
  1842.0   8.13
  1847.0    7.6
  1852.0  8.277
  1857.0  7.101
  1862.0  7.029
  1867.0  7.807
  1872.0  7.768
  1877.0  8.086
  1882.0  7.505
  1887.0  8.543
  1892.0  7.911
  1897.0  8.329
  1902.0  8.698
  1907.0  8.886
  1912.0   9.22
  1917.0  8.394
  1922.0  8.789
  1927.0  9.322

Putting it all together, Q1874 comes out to 7.76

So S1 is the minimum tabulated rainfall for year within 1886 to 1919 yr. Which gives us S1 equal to 7.911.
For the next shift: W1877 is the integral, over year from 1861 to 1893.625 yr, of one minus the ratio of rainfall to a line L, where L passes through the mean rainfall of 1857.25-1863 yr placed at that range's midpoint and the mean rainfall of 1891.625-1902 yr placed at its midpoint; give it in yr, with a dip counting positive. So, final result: -0.9 yr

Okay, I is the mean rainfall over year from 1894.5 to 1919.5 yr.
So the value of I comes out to 8.71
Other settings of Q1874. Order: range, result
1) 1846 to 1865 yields 7.5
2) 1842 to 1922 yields 8.1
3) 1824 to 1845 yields 8.12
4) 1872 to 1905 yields 8.16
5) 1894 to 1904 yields 8.47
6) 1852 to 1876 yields 7.56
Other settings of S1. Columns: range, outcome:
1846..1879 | 7.029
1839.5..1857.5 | 7.101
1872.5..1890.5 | 7.505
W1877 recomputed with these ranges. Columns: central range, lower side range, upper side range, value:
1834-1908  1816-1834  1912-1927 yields 1.97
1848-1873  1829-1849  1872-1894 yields 1.39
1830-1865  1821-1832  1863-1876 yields -0.32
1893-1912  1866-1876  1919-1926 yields -0.41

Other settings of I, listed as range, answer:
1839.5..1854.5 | 8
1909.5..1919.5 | 8.81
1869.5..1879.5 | 7.93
